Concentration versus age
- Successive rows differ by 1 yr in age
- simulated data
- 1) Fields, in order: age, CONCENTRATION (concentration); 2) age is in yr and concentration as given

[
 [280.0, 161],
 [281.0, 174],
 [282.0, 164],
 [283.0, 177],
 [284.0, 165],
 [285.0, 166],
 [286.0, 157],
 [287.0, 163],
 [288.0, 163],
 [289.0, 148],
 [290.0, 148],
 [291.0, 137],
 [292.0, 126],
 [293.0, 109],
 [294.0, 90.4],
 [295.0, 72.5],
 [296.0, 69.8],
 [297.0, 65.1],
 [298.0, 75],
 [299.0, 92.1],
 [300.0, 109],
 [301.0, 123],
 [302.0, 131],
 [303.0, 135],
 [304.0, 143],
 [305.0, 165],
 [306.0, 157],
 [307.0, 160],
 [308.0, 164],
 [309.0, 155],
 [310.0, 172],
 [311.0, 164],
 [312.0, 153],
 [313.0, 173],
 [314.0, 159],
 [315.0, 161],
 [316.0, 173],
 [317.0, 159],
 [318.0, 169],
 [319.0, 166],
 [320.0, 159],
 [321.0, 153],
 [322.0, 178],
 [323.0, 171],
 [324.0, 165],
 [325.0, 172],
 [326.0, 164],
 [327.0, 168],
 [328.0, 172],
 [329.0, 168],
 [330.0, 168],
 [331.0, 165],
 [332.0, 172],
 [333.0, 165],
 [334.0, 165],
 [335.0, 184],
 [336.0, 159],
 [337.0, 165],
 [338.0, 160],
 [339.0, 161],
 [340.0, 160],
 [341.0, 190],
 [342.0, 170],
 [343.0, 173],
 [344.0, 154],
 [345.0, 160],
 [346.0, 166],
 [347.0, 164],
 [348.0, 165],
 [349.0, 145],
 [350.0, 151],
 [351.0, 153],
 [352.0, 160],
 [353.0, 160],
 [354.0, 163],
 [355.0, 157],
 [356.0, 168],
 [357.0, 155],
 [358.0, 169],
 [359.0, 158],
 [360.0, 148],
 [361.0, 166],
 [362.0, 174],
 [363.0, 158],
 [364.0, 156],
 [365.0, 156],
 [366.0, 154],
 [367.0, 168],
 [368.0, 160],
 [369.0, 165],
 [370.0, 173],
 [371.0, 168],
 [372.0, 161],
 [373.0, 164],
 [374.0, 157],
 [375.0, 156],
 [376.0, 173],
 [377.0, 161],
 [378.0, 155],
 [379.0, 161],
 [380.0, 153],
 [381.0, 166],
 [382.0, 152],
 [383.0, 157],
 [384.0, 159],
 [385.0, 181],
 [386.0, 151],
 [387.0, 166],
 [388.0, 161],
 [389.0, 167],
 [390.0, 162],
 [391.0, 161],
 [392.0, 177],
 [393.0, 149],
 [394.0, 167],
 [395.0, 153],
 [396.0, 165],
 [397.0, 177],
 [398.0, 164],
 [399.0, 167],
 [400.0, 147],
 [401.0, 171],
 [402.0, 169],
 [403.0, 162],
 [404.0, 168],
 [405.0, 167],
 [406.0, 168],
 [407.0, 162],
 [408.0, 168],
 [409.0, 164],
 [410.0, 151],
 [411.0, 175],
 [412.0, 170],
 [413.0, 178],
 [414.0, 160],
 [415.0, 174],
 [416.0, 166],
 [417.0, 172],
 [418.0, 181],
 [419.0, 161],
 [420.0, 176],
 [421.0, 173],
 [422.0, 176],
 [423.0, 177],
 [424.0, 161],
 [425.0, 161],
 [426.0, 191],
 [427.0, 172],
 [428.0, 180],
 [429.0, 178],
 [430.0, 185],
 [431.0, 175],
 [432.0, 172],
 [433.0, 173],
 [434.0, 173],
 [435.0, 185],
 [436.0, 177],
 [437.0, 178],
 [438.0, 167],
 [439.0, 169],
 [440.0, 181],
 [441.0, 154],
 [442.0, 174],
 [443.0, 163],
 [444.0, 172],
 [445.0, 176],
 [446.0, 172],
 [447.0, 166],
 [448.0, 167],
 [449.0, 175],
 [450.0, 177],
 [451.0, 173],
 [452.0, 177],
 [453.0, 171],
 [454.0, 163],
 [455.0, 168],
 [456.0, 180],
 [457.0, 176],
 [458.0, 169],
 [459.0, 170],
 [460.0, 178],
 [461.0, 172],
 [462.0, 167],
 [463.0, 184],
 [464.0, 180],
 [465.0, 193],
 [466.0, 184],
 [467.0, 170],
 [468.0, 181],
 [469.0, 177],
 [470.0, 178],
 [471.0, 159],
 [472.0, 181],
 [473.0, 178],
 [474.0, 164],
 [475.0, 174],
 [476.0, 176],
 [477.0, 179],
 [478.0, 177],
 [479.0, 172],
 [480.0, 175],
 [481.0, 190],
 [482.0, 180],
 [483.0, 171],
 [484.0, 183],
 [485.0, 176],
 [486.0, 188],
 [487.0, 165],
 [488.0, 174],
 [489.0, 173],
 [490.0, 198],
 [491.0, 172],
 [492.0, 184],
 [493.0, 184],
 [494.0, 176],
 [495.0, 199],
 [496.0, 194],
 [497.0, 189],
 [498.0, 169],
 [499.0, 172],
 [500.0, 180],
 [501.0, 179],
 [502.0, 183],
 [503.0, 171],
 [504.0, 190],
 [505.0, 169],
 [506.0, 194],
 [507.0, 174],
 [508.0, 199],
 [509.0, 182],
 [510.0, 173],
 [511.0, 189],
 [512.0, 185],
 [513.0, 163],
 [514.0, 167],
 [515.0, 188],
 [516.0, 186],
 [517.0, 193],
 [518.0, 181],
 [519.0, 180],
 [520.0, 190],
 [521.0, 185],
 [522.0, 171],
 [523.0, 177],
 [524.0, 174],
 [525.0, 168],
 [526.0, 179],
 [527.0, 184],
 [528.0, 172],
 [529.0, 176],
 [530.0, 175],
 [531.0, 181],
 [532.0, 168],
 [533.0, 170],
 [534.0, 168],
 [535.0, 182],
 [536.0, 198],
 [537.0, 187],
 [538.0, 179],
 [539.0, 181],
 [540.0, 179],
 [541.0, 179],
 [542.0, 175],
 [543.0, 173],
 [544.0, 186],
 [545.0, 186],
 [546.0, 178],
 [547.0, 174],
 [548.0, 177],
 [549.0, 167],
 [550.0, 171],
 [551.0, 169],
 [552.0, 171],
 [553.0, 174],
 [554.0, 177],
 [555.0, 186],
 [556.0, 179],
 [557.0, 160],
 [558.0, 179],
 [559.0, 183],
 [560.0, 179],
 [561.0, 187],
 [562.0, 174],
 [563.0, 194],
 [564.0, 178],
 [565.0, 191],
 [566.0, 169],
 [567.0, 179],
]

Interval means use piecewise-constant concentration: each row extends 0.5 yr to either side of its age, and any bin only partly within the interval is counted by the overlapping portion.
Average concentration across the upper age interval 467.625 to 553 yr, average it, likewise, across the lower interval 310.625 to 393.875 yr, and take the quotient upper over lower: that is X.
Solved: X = 1.09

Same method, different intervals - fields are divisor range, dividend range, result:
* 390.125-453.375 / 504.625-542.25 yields 1.06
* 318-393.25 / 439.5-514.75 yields 1.08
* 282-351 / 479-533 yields 1.18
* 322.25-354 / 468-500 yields 1.08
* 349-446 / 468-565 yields 1.08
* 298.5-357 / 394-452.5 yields 1.07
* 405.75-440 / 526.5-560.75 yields 1.03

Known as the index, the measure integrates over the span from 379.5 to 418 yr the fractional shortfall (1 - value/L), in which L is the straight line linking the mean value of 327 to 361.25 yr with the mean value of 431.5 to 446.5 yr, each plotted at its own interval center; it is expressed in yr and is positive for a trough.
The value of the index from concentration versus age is 0.92 yr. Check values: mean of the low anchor 164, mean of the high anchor 172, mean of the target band 165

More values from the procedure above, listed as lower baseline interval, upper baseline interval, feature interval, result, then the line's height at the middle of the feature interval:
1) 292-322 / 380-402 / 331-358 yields -2.66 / 149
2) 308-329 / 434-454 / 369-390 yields 0.80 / 169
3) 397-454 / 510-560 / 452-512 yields -1.32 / 174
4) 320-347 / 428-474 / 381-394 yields 0.61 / 170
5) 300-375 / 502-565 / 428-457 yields -0.38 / 171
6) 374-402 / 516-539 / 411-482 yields -1.95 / 169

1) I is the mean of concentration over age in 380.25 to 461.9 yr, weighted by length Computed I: 169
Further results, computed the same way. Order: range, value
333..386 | 162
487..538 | 180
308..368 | 164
